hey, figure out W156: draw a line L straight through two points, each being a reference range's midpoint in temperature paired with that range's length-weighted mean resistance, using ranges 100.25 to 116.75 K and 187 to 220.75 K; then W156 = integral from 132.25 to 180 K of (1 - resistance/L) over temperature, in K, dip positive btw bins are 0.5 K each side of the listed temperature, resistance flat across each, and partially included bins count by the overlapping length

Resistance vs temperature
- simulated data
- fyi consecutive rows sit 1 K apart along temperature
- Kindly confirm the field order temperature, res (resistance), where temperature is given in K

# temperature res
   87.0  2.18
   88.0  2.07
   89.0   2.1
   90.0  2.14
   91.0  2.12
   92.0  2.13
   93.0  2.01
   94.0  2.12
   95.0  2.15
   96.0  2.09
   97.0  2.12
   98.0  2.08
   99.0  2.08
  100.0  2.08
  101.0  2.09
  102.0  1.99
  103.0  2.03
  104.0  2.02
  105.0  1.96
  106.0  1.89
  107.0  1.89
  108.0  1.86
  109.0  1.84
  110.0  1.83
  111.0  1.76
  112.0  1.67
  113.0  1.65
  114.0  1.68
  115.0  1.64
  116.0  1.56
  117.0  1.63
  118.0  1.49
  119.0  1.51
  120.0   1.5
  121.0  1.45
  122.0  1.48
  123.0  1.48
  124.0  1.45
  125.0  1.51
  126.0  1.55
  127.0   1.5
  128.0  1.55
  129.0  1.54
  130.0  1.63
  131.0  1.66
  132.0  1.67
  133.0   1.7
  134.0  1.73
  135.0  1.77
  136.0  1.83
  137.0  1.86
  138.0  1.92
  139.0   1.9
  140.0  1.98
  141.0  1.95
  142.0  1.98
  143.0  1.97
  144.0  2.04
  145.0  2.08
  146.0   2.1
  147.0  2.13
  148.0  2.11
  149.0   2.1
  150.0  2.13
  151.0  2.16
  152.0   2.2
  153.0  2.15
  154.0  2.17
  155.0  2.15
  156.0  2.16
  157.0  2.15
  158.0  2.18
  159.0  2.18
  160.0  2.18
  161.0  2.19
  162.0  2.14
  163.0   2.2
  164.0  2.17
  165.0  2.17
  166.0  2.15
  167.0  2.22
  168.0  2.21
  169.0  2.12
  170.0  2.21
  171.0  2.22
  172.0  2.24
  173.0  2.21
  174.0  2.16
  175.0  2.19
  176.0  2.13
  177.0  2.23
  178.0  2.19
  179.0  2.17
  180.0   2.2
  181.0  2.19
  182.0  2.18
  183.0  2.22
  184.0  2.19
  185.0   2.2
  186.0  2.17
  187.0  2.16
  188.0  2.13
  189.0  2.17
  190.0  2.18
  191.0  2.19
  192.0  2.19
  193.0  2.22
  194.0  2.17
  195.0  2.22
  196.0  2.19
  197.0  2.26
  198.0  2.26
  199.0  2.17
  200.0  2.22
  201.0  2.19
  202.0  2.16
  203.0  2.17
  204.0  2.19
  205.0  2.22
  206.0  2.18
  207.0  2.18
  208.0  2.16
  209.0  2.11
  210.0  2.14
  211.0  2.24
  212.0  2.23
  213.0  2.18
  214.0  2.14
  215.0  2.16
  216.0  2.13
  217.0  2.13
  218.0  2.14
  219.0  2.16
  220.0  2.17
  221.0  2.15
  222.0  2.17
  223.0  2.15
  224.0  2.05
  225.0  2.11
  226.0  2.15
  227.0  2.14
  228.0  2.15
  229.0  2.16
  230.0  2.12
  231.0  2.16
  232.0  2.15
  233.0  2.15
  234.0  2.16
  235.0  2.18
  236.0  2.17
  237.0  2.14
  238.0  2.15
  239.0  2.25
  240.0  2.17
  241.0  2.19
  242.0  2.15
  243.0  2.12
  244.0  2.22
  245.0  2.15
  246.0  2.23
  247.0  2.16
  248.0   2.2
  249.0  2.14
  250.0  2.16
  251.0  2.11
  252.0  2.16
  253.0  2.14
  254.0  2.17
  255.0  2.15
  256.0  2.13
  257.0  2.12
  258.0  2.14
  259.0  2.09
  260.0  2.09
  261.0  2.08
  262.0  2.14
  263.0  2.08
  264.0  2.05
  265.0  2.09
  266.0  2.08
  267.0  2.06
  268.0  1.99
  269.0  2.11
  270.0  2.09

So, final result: -2.02 K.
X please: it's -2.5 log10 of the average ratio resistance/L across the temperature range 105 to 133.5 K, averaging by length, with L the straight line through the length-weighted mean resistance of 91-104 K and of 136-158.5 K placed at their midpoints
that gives 0.259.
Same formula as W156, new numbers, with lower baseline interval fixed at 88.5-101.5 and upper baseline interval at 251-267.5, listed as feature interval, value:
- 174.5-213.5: -1.5 K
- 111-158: 6.5 K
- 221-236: -0.3 K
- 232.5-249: -0.5 K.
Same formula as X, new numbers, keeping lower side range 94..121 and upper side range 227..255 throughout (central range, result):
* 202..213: -0.05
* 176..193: -0.08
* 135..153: -0.05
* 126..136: 0.16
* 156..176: -0.10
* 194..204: -0.07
